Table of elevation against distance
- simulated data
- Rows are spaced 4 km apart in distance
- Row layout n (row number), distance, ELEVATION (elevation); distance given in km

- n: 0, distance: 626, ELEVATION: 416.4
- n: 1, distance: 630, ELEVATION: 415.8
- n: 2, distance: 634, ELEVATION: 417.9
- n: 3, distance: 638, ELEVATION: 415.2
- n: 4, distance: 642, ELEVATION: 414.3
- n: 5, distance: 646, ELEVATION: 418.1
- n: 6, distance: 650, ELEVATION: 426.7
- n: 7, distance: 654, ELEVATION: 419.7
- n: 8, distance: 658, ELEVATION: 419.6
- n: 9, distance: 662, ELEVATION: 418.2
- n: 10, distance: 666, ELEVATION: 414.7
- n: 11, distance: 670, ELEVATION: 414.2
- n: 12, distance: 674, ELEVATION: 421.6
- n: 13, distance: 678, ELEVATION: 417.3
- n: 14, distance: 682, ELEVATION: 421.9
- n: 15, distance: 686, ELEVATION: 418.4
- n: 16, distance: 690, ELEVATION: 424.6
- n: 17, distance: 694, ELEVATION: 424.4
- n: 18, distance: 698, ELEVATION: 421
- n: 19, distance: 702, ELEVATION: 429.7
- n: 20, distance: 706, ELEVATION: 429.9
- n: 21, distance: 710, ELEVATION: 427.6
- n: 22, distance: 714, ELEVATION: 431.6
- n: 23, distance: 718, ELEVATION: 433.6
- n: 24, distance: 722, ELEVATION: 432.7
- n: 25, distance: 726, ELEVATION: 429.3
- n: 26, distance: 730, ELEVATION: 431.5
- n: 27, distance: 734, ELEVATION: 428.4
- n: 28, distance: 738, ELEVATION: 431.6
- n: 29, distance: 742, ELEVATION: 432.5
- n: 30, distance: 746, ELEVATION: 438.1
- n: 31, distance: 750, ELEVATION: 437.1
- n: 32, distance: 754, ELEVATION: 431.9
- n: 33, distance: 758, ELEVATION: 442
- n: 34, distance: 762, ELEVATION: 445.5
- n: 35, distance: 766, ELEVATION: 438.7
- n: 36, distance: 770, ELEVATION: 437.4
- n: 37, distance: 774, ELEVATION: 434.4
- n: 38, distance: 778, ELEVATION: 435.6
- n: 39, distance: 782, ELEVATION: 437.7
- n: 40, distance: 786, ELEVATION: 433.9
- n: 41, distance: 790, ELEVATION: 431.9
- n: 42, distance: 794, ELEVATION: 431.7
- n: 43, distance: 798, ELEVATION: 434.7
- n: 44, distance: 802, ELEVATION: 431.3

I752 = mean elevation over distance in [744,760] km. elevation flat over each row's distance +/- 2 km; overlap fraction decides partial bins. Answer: 437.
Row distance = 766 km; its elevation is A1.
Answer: 438.7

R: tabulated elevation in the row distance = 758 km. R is 442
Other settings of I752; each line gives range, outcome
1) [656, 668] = 418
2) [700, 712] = 429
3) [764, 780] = 437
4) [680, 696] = 422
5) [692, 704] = 425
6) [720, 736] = 430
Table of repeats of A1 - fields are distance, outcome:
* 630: 415.8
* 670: 414.2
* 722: 432.7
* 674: 421.6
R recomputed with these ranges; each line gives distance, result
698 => 421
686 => 418.4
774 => 434.4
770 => 437.4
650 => 426.7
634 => 417.9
